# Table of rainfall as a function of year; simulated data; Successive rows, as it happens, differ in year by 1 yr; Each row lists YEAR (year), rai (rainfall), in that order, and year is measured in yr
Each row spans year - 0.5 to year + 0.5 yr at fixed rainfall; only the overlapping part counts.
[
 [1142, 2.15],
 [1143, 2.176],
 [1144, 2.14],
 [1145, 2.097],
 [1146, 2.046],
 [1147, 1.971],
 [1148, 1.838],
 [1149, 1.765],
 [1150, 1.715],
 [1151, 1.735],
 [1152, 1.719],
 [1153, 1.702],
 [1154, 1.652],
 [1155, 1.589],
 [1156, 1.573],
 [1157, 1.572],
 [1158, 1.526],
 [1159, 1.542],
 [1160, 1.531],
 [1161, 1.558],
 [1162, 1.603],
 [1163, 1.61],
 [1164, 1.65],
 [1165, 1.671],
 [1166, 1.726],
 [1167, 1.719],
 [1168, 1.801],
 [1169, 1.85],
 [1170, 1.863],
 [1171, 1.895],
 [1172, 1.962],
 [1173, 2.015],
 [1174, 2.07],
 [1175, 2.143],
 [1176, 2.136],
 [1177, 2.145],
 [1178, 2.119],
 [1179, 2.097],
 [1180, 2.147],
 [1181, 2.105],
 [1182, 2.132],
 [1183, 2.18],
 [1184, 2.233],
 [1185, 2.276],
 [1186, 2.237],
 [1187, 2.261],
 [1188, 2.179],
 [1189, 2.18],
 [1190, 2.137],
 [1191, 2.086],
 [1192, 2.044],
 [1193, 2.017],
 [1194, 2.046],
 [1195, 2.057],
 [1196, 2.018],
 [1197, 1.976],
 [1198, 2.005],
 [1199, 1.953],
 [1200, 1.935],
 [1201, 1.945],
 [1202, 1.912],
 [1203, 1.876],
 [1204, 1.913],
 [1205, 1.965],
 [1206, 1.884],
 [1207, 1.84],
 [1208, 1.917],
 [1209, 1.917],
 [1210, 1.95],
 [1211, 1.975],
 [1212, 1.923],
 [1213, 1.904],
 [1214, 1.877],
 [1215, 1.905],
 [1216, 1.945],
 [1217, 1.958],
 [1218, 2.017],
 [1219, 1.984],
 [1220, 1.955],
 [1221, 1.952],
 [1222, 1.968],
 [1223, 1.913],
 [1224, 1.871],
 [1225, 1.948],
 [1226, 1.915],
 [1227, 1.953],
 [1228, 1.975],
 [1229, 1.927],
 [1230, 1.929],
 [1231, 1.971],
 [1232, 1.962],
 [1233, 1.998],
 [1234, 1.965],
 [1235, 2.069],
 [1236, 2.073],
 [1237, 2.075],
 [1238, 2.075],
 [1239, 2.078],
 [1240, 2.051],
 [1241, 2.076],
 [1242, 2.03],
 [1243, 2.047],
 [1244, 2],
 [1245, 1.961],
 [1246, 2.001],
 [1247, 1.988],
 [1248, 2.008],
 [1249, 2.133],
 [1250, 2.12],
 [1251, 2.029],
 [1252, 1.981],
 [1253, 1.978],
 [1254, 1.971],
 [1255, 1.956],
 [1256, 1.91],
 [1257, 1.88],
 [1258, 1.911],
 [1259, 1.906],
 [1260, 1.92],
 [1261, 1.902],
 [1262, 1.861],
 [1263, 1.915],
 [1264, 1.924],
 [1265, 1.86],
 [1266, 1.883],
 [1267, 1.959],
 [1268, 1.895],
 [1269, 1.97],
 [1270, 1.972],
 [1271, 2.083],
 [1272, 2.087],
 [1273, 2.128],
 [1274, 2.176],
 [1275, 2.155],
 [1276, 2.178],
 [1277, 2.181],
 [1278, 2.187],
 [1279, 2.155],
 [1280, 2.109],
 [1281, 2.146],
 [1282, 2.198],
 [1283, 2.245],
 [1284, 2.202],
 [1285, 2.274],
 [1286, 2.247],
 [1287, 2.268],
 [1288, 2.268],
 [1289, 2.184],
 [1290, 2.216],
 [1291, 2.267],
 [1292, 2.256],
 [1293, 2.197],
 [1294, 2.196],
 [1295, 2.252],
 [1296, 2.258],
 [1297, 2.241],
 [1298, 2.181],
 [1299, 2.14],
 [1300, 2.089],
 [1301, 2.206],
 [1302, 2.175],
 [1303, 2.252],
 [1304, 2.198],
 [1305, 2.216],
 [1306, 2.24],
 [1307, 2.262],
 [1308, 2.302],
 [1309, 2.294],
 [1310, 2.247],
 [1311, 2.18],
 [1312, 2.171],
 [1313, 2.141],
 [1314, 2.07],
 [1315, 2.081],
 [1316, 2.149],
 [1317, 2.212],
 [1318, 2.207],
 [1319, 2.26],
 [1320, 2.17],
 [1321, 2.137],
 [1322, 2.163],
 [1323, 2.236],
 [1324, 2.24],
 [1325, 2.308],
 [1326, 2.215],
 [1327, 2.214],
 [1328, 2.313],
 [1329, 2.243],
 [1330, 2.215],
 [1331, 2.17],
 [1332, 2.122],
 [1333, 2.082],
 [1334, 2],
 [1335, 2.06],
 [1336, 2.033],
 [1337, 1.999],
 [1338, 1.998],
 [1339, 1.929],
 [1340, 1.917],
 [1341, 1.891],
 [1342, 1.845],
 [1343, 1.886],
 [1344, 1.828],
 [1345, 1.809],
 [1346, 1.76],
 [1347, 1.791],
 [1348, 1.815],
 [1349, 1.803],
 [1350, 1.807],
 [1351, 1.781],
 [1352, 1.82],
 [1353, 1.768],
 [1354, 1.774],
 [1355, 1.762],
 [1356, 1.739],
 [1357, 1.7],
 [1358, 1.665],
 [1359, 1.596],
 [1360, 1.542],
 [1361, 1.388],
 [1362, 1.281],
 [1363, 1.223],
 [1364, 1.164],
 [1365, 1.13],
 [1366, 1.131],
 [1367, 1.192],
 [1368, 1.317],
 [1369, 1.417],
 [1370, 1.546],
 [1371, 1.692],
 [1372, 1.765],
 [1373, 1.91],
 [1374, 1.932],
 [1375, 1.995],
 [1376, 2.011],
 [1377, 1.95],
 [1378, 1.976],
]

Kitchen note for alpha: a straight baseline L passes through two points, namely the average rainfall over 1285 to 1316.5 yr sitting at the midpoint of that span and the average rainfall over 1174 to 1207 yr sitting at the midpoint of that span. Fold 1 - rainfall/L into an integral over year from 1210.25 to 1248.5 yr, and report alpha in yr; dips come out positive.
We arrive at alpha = 2.5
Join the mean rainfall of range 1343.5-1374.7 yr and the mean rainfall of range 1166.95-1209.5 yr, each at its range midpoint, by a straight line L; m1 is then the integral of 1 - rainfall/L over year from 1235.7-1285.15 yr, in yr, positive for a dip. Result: -4.9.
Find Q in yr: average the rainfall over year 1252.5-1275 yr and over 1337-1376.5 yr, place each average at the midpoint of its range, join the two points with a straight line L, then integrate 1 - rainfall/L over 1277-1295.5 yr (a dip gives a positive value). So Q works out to -3.1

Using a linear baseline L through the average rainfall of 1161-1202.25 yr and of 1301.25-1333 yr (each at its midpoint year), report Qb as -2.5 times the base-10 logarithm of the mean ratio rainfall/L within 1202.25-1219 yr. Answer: 0.06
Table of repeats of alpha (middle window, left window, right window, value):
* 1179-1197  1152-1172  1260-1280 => -3.83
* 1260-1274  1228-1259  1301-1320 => 0.74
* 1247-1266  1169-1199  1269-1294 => 1.79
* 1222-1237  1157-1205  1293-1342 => 0.46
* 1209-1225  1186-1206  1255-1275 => 0.54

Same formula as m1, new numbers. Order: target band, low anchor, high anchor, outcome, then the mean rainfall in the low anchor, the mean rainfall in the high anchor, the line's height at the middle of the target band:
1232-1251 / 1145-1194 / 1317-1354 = -0.80 yr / 1.91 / 2.02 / 1.96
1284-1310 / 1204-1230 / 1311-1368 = -4.40 yr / 1.93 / 1.89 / 1.9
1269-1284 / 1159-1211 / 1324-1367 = -2.05 yr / 1.97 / 1.82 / 1.88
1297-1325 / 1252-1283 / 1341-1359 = -4.49 yr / 2.02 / 1.78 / 1.89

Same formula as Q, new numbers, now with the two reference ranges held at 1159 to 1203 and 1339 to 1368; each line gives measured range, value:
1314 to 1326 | -3.5 yr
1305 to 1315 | -2.8 yr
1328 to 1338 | -2.6 yr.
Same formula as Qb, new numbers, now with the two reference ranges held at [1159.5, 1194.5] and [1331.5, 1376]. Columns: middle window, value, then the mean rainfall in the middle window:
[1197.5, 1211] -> 0.01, 1.93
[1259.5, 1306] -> -0.17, 2.13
